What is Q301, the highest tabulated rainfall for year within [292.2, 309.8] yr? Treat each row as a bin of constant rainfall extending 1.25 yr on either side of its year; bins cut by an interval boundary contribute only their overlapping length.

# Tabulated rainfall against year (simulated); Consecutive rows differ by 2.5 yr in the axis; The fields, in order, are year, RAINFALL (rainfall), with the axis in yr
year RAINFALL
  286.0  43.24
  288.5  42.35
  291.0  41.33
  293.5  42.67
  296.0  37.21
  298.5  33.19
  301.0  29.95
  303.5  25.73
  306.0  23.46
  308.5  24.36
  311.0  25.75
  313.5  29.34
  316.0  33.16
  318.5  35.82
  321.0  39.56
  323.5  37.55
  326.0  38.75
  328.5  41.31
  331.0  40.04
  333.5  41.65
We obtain 42.67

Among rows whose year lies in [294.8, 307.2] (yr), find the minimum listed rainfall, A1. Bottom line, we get 23.46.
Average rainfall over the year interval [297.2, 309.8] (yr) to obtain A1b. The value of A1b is 27.4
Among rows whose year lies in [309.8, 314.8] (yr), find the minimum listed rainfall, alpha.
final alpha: 25.75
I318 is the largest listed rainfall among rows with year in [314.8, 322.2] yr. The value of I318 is 39.56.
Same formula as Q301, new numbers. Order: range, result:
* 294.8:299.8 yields 37.21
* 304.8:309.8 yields 24.36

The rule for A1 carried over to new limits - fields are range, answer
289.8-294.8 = 41.33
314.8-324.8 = 33.16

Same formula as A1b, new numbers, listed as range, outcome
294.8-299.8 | 35.1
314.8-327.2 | 37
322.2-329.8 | 39.2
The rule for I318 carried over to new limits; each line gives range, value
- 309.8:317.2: 33.16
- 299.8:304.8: 29.95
